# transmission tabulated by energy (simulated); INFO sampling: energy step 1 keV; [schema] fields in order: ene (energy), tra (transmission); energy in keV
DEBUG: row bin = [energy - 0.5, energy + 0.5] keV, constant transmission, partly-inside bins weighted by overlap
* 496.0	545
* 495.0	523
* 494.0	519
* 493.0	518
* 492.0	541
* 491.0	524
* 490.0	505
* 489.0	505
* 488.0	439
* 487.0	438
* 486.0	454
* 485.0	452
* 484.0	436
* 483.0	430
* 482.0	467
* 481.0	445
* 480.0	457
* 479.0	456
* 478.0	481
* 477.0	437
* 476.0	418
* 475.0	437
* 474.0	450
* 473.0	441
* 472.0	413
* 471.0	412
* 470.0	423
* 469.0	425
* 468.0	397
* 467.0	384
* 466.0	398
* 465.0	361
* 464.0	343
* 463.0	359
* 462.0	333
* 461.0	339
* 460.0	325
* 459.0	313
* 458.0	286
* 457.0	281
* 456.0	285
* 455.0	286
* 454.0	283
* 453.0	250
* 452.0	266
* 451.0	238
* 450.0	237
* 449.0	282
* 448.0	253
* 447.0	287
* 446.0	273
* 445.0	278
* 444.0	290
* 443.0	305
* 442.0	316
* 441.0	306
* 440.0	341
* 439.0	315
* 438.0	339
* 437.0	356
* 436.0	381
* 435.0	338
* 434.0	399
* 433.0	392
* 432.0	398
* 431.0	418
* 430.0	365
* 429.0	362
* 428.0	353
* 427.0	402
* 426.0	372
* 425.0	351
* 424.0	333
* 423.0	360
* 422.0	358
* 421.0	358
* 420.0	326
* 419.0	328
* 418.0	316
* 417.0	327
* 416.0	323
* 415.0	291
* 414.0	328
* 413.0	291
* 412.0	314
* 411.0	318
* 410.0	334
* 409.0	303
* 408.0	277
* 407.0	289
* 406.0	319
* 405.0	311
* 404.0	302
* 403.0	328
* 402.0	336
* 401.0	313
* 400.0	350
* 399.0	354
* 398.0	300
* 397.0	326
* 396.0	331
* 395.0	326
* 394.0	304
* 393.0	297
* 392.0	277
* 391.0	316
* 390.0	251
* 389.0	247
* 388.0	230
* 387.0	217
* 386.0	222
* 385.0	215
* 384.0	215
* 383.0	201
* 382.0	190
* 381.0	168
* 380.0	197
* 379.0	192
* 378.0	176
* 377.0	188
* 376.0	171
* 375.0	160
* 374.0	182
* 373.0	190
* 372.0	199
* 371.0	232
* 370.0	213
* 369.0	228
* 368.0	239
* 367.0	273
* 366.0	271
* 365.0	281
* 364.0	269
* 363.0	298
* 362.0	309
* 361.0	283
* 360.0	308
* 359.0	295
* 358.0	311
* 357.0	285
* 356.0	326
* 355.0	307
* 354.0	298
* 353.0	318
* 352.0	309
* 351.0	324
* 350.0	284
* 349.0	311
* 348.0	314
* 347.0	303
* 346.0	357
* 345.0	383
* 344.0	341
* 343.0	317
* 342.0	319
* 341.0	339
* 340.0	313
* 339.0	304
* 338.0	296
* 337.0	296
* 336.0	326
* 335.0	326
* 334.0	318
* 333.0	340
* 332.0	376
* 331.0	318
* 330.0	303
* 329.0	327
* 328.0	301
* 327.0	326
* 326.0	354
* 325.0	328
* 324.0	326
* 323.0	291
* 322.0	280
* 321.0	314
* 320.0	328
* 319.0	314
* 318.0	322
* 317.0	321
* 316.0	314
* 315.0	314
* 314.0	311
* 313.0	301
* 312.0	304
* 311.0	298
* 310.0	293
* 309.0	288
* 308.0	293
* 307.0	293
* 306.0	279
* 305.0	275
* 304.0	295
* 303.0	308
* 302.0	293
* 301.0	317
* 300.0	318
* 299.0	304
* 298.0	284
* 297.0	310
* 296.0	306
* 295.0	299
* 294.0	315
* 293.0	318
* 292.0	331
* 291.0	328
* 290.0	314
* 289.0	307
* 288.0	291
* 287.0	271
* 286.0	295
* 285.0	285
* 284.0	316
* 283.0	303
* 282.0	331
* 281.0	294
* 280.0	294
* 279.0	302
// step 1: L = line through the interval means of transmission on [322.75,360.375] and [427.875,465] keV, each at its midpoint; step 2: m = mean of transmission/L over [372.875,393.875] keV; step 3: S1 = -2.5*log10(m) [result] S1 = 0.421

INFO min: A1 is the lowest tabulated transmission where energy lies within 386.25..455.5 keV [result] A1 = 217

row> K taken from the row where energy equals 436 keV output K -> 381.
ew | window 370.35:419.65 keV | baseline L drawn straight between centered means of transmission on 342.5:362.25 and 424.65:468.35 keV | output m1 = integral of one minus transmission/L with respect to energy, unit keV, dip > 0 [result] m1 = 8.0 keV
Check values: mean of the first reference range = 314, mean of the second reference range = 328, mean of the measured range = 269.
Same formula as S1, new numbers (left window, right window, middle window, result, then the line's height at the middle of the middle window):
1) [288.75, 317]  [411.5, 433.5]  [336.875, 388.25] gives 0.22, 326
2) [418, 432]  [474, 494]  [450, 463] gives 0.39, 417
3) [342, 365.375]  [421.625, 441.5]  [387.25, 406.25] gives 0.12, 339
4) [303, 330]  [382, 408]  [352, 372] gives 0.06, 294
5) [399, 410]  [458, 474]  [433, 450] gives 0.12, 353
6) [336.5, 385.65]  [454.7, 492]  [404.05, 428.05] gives 0.03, 337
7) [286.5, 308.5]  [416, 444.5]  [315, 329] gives -0.02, 311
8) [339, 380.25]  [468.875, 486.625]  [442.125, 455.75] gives 0.42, 400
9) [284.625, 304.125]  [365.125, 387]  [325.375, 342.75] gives -0.24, 257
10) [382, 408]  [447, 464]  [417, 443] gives -0.22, 288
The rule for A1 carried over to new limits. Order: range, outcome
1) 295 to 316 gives 275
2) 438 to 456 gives 237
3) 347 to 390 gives 160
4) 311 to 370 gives 213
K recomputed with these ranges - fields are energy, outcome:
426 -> 372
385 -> 215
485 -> 452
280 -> 294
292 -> 331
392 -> 277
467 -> 384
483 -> 430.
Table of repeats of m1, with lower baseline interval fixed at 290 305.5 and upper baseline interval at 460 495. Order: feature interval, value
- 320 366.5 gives 3.5 keV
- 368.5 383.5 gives 7.0 keV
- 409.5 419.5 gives 1.9 keV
